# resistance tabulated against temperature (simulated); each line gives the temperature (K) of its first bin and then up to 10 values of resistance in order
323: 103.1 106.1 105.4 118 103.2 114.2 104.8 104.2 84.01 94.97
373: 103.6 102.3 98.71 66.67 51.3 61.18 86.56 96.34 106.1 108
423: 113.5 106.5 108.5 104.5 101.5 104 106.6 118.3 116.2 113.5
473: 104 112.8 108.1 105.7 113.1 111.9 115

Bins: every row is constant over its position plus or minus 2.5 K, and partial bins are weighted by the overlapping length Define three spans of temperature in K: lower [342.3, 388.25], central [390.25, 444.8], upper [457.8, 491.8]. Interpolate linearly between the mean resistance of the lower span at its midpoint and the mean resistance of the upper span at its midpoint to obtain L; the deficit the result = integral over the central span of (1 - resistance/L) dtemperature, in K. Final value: 5.30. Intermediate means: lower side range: 99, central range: 94.7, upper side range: 111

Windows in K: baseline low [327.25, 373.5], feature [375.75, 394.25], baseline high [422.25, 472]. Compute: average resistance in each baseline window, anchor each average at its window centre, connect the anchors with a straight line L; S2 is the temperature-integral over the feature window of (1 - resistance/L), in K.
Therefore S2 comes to 4.2 K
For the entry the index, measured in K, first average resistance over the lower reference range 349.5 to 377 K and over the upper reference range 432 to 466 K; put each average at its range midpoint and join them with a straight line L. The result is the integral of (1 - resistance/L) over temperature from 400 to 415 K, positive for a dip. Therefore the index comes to 1.3 K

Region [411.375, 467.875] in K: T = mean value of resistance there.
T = 109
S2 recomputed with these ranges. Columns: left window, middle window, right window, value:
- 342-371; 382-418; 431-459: 7.5 K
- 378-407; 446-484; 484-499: -3.7 K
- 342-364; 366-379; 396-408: -0.9 K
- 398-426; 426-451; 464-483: -0.3 K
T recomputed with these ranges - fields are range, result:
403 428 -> 104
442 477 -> 110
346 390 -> 97.2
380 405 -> 73.2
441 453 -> 104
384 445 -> 92.6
